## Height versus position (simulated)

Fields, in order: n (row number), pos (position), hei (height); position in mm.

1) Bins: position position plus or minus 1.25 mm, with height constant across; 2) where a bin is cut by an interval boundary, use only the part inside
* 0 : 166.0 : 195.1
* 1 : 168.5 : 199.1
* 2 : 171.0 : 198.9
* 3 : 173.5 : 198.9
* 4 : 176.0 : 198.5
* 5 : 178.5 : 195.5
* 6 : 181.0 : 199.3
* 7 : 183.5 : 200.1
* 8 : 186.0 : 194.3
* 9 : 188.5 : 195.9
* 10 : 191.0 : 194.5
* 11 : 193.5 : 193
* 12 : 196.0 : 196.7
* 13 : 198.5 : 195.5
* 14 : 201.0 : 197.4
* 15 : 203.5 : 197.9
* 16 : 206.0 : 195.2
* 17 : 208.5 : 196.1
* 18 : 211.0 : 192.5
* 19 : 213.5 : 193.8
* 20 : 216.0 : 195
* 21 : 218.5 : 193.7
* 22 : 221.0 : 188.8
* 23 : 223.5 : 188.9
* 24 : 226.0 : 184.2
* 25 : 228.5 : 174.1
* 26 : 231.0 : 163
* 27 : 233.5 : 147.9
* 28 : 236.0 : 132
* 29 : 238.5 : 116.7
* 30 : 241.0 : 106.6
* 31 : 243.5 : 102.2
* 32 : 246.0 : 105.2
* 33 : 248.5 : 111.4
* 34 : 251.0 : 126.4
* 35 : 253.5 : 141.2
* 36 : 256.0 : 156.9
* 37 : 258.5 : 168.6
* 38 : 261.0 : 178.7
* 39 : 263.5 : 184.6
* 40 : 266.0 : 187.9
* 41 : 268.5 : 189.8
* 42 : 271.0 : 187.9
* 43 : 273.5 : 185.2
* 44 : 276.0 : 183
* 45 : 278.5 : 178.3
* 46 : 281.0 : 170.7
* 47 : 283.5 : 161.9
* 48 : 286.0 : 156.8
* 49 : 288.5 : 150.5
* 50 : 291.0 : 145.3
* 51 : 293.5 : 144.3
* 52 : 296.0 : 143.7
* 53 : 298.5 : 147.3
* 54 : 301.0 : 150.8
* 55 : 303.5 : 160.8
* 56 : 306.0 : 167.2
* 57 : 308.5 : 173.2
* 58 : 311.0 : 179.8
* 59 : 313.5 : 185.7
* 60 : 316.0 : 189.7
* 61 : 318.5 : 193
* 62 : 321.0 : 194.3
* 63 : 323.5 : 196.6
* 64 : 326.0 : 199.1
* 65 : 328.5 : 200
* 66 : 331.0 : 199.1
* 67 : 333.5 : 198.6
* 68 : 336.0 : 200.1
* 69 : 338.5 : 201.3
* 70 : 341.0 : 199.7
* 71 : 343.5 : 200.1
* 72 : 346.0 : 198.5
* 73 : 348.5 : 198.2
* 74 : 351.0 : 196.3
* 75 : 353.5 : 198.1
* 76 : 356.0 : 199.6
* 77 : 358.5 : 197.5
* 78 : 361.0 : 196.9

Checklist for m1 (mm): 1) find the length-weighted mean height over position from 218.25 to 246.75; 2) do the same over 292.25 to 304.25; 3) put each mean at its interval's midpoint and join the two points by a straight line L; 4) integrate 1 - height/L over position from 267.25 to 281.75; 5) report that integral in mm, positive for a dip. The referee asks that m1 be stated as -3.3 mm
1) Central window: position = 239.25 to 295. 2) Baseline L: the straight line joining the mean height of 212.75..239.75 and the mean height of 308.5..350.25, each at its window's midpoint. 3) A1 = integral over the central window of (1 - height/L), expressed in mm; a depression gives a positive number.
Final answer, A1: 7.8 mm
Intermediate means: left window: 170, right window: 195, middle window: 155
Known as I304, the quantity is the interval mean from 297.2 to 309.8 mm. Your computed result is 160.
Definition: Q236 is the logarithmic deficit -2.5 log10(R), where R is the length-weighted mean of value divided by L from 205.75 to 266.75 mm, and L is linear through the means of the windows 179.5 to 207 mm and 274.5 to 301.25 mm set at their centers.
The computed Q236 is 0.12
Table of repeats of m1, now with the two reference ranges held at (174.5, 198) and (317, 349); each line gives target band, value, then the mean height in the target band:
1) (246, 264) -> 4.51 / 148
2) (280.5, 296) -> 3.49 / 153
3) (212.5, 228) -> 0.55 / 190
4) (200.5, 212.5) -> 0.06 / 196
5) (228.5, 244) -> 5.04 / 133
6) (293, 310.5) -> 3.63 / 157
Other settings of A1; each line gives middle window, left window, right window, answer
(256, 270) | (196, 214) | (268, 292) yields -0.3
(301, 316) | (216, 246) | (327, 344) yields 1.2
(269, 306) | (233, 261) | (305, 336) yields -0.1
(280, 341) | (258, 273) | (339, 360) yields 5.1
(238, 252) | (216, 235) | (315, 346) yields 5.4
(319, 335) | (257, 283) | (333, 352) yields -0.2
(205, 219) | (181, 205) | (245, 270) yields -0.8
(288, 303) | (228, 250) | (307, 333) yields 2.1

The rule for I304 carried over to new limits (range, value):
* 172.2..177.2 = 199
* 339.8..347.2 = 199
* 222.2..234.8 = 172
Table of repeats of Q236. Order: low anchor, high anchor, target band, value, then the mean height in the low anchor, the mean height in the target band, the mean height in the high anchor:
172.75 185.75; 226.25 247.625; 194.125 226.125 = -0.189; 198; 194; 133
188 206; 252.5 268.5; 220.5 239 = 0.131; 196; 163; 172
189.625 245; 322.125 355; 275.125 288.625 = 0.120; 175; 168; 199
